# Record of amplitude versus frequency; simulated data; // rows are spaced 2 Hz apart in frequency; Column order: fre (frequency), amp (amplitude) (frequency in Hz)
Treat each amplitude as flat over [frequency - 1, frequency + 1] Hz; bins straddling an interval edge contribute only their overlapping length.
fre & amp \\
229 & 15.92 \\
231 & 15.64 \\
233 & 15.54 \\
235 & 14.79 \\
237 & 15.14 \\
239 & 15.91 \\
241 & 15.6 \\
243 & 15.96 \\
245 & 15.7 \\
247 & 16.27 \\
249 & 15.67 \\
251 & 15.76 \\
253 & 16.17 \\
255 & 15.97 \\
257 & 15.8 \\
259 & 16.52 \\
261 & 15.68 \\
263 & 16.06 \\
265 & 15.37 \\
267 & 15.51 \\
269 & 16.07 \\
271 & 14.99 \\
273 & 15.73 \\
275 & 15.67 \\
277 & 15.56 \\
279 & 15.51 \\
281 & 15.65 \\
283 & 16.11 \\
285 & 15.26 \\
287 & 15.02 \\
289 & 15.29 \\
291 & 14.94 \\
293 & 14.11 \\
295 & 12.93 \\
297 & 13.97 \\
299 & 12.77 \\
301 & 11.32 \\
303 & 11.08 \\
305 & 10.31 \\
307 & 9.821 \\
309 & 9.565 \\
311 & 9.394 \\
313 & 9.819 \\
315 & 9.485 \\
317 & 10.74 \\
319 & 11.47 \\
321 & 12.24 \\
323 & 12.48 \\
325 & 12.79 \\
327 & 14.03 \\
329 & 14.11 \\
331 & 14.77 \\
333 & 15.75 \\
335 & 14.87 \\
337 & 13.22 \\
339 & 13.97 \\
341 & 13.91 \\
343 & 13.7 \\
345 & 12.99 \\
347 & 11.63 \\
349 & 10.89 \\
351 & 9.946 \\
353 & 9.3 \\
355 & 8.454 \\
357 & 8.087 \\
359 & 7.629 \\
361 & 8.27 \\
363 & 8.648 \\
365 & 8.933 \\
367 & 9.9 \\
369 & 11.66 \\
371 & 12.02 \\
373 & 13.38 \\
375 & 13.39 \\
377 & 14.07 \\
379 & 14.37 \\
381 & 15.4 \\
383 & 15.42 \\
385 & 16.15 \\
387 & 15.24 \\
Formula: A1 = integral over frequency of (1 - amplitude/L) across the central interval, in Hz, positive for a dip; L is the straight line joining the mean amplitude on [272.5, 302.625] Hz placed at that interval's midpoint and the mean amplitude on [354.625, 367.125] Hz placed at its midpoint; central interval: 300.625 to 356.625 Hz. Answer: -4.4 Hz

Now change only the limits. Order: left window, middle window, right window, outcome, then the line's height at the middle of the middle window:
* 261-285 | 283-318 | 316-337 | 5.5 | 14.4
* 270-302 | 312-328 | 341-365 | 0.9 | 12.3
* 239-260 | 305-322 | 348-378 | 3.2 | 12.8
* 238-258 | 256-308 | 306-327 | -4.0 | 13.4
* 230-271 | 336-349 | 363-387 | 0.7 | 13.8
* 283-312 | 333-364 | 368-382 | 4.7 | 13.2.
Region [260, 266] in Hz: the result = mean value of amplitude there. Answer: 15.7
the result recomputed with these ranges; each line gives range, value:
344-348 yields 12.3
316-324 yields 11.7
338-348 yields 13.2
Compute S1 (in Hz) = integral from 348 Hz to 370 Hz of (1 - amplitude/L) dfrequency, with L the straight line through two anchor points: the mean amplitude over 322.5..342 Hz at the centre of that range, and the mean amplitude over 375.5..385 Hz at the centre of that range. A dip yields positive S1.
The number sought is 8.0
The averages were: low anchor 14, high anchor 14.9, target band 9.25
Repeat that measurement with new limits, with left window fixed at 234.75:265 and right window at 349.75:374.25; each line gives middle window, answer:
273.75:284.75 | -1.1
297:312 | 2.4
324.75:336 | -3.0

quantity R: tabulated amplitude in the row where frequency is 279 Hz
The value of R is 15.51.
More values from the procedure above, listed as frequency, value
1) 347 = 11.63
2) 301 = 11.32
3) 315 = 9.485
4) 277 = 15.56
